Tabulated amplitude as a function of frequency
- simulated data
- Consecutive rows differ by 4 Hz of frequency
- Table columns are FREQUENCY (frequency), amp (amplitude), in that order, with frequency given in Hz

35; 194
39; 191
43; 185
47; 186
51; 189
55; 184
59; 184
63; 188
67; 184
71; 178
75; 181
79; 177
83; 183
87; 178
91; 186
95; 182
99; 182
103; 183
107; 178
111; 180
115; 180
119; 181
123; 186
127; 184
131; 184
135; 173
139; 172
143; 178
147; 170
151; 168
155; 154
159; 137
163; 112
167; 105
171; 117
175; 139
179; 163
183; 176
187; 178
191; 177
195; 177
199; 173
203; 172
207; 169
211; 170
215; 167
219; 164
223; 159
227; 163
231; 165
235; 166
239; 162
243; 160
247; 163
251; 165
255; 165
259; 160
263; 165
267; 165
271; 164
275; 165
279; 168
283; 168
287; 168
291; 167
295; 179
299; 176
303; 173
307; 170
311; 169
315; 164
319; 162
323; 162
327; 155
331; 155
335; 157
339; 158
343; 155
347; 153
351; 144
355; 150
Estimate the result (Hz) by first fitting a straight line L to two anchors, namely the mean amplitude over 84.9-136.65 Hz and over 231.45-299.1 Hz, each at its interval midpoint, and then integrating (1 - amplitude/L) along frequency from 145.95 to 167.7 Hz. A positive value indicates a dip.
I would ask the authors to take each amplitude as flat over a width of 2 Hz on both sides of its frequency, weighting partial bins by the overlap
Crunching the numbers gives 4.3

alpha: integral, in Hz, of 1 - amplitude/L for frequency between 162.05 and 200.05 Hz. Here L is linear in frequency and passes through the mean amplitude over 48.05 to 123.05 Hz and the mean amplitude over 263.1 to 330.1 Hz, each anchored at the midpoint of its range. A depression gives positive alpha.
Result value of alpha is 5.0 Hz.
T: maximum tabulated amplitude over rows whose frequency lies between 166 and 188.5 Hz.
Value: 178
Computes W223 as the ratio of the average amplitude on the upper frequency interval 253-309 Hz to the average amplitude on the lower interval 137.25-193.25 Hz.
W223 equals 1.10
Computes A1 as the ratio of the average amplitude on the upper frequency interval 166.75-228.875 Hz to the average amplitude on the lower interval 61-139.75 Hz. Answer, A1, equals 0.89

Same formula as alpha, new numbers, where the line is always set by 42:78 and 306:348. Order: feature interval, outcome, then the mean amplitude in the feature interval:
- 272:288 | -0.27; 167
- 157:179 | 6.13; 126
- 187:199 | -0.31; 176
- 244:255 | 0.21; 164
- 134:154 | 0.60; 171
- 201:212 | 0.03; 170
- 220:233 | 0.51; 162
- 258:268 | 0.13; 164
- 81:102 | -0.11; 182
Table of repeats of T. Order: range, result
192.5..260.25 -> 177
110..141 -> 186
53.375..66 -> 188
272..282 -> 168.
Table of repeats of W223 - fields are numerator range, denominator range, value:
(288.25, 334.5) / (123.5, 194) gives 1.05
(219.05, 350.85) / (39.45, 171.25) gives 0.94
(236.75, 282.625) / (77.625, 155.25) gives 0.92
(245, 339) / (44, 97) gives 0.90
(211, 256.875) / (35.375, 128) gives 0.89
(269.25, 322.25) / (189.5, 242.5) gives 1.01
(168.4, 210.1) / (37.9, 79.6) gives 0.89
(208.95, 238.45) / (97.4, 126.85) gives 0.91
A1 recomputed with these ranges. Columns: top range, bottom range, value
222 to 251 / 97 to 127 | 0.90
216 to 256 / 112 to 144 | 0.91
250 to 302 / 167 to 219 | 1.03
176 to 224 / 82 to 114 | 0.94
